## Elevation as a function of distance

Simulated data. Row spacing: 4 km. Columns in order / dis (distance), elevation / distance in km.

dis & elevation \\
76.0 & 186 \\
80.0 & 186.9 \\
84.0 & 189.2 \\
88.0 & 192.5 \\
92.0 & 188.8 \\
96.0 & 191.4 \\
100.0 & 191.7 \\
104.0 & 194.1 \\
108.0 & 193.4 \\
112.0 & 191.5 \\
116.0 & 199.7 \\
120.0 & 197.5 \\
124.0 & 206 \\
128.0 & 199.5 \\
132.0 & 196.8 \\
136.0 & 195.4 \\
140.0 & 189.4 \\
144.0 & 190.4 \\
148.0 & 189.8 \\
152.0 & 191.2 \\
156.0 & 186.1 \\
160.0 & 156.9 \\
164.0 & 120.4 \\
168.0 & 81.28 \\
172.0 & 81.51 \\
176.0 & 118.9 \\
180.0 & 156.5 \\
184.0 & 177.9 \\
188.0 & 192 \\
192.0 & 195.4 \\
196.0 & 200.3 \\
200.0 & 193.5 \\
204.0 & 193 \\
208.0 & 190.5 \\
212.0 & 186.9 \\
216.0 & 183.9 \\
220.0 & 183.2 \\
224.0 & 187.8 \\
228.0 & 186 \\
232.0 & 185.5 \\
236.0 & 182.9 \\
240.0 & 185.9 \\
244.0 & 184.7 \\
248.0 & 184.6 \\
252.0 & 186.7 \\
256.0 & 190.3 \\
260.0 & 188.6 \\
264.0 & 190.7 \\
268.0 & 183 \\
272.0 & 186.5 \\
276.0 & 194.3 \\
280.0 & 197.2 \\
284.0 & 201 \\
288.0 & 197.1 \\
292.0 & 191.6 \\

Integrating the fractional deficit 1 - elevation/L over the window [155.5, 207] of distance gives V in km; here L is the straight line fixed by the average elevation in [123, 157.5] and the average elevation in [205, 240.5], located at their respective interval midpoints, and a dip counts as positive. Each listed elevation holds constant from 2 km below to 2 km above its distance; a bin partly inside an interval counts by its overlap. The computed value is 8.64 km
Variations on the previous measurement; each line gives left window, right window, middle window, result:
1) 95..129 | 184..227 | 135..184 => 9.7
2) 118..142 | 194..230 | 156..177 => 8.2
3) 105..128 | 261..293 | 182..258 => 2.5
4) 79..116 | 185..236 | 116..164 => 0.6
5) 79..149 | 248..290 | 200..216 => 0.2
